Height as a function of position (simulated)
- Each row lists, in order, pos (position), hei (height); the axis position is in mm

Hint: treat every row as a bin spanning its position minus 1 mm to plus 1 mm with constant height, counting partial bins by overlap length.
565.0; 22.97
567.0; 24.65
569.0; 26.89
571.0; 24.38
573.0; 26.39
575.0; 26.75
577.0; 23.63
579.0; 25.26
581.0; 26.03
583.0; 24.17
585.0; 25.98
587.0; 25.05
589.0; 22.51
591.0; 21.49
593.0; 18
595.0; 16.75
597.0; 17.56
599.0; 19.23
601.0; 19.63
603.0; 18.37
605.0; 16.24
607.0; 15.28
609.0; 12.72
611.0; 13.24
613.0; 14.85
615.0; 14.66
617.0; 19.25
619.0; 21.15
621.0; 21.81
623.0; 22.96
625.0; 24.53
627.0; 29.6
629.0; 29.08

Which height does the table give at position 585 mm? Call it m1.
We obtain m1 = 25.98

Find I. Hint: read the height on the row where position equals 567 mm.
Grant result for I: 24.65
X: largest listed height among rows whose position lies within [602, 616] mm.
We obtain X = 18.37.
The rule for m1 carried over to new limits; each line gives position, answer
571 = 24.38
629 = 29.08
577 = 23.63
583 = 24.17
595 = 16.75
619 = 21.15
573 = 26.39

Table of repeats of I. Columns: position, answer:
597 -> 17.56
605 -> 16.24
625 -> 24.53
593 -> 18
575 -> 26.75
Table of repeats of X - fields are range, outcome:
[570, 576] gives 26.75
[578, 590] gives 26.03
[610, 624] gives 22.96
